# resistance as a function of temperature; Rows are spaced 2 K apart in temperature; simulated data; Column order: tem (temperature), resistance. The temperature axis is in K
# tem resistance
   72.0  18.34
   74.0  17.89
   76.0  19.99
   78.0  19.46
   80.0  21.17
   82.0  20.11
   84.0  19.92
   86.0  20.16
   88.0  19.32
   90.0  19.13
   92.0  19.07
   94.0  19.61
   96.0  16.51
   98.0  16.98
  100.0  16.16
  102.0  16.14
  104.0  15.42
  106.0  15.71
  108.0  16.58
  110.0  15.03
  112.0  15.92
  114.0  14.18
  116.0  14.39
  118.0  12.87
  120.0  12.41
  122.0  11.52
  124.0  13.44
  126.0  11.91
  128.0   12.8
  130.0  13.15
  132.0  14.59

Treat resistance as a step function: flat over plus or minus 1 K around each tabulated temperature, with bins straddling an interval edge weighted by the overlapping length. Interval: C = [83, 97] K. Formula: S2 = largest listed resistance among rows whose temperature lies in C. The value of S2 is 20.16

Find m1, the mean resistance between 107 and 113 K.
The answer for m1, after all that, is 15.8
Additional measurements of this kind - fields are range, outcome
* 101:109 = 16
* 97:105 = 16.2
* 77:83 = 20.2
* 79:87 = 20.3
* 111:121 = 14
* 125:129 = 12.4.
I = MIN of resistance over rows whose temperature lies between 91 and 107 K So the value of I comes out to 15.42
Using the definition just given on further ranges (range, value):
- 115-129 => 11.52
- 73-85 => 17.89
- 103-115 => 14.18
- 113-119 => 12.87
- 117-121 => 12.41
